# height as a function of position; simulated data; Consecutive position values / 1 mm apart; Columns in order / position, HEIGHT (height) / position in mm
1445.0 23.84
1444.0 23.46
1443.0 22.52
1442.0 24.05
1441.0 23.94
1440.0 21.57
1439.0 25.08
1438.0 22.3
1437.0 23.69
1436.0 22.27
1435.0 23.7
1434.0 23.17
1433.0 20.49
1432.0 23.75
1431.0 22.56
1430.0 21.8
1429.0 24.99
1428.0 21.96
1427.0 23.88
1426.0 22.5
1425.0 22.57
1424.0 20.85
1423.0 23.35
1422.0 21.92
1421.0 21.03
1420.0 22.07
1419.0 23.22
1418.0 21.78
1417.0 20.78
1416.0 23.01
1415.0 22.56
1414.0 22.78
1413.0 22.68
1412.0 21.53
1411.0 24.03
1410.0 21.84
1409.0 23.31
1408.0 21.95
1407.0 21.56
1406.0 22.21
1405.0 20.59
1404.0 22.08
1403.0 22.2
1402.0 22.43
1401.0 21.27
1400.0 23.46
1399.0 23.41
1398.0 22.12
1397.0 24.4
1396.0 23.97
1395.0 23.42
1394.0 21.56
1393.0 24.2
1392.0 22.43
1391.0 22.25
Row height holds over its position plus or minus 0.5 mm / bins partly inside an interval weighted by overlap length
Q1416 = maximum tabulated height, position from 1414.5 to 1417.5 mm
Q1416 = 23.01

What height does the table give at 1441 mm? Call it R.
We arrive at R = 23.94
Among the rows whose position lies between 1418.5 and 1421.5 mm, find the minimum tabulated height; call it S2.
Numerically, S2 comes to 21.03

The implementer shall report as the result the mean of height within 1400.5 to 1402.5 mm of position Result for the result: 21.9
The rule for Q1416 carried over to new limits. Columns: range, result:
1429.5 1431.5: 22.56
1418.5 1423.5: 23.35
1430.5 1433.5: 23.75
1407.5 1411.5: 24.03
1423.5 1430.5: 24.99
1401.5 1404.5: 22.43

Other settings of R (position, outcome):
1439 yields 25.08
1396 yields 23.97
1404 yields 22.08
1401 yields 21.27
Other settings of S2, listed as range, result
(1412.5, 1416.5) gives 22.56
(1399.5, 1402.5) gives 21.27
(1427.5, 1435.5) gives 20.49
